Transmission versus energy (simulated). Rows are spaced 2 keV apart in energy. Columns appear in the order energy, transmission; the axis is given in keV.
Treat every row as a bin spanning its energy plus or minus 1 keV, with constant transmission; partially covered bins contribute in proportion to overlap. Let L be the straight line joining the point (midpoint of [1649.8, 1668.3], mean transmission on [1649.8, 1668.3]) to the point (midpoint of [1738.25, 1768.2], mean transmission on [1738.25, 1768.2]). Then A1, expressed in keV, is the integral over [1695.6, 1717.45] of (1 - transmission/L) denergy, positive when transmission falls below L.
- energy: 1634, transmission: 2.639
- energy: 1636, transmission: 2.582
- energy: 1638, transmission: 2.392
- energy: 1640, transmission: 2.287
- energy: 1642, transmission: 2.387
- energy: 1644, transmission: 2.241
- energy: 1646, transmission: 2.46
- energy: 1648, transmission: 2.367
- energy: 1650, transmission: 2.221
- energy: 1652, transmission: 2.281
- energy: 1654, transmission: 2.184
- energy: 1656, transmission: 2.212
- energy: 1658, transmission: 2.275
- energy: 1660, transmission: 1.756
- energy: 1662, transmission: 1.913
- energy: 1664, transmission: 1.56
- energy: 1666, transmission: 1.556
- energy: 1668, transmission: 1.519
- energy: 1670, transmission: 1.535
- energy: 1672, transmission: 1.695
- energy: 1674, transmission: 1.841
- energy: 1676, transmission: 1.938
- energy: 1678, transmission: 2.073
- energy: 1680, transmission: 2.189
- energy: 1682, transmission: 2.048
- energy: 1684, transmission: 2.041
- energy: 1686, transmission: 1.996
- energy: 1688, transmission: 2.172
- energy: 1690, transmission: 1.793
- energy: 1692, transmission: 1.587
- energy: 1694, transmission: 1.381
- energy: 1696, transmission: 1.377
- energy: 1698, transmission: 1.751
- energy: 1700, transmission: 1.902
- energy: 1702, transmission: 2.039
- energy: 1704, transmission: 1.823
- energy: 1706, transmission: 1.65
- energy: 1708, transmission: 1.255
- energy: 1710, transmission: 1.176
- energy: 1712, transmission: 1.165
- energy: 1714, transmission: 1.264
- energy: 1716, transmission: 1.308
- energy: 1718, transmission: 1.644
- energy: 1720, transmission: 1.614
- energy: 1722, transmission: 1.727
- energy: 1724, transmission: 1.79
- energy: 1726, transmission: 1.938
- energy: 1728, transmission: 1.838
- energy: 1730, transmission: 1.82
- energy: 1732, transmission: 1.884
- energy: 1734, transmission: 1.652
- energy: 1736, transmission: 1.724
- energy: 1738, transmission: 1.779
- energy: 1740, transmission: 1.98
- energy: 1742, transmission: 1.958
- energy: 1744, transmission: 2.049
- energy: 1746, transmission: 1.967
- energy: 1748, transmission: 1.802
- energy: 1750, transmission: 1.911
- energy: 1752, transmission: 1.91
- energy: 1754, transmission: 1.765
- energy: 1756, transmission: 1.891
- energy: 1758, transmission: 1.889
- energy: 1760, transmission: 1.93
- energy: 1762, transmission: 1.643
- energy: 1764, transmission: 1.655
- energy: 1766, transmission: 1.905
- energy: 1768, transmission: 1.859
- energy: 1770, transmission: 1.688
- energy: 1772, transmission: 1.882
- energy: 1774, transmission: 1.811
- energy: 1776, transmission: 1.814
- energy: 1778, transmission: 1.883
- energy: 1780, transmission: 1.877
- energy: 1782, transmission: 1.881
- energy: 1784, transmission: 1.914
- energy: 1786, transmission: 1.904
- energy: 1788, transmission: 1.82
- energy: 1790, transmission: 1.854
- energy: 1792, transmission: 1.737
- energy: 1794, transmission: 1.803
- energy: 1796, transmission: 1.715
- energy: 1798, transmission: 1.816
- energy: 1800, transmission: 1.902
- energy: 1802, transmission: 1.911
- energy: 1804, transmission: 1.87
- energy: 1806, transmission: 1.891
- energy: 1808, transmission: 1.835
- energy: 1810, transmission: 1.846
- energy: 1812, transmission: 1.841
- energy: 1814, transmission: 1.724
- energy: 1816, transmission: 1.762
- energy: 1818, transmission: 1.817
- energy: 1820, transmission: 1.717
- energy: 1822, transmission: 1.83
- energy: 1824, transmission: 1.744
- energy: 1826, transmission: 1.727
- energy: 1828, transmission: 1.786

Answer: 4.42 keV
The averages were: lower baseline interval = 1.95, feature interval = 1.53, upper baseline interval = 1.87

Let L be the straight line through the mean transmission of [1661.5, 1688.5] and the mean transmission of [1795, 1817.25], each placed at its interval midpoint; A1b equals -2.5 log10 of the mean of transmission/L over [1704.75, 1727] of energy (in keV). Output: 0.22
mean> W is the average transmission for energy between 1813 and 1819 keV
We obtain 1.77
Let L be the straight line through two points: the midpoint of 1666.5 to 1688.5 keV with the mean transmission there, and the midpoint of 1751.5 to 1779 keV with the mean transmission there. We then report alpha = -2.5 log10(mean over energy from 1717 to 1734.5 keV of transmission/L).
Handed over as 0.05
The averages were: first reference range 1.9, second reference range 1.82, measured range 1.77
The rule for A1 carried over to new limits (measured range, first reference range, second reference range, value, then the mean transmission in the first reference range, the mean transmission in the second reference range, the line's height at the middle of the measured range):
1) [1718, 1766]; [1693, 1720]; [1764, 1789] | -4.1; 1.52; 1.85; 1.69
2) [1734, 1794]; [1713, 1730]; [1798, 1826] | -4.1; 1.65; 1.82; 1.73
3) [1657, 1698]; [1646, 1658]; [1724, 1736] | 6.0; 2.27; 1.81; 2.12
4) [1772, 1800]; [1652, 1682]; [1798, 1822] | 0.0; 1.89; 1.83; 1.84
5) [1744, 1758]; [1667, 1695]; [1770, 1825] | -0.4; 1.84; 1.83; 1.83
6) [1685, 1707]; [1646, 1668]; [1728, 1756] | 2.1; 2.03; 1.86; 1.95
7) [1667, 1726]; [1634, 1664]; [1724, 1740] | 8.8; 2.24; 1.81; 2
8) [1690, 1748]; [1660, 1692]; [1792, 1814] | 5.0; 1.85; 1.83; 1.84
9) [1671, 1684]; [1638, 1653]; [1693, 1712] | -0.5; 2.33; 1.57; 1.9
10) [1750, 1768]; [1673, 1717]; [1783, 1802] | -0.4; 1.72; 1.83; 1.79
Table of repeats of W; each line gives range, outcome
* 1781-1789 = 1.88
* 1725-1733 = 1.87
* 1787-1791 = 1.84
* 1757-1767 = 1.8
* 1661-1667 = 1.68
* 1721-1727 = 1.82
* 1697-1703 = 1.9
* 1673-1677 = 1.89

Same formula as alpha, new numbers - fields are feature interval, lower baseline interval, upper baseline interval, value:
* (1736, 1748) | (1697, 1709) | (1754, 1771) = -0.08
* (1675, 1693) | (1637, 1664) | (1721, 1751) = 0.05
